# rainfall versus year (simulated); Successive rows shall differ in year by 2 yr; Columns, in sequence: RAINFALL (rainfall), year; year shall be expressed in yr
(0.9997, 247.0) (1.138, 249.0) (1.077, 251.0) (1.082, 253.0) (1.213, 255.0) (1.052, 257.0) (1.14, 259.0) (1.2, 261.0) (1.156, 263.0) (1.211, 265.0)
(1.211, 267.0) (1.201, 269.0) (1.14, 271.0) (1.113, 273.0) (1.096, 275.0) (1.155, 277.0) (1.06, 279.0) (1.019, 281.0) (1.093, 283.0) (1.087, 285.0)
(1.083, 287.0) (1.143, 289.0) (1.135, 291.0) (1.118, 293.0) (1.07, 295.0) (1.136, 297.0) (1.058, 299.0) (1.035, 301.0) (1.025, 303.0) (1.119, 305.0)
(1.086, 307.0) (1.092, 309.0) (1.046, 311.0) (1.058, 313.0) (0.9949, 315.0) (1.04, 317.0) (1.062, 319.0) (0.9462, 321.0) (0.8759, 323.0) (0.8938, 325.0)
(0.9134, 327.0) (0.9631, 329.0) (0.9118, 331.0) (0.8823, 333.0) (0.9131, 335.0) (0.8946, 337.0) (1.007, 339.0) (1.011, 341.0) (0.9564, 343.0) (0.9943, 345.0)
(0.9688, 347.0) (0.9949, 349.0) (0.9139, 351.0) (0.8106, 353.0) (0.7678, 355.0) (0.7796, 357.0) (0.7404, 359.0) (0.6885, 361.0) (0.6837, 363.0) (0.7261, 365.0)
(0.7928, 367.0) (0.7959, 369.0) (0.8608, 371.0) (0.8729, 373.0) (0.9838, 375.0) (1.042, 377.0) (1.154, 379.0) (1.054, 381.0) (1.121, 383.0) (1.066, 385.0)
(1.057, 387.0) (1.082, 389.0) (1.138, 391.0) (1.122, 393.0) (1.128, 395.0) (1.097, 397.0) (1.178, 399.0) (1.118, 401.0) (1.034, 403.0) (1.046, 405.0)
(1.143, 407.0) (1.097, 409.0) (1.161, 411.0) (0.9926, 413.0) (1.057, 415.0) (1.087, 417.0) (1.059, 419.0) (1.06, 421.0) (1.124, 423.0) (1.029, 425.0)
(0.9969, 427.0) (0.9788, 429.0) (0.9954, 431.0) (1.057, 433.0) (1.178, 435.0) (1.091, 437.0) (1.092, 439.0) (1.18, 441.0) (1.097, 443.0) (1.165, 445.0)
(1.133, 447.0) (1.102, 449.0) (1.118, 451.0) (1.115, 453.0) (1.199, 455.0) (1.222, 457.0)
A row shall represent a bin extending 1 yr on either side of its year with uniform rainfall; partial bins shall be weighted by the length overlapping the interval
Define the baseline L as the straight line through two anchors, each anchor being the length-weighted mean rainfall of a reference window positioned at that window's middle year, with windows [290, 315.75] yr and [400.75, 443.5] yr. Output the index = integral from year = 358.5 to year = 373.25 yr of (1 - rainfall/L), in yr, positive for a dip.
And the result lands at 4.2 yr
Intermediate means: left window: 1.08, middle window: 0.766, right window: 1.08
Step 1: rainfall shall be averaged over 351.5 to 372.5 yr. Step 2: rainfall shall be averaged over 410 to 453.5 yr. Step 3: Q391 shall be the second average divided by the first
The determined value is 1.4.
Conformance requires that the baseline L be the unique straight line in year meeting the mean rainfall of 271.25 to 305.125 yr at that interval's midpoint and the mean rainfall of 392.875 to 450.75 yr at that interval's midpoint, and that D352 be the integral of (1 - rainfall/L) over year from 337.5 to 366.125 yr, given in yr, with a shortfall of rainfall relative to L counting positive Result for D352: 6.0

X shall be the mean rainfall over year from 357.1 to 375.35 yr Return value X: 0.786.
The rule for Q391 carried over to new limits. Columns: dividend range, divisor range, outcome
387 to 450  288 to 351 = 1.08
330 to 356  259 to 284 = 0.81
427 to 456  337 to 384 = 1.23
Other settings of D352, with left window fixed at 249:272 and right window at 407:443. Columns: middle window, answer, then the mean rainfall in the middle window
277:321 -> 2.4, 1.07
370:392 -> 1.1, 1.04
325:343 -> 2.9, 0.936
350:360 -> 2.8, 0.802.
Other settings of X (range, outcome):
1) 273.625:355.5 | 1.01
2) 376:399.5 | 1.1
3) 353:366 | 0.737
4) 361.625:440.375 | 1.03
